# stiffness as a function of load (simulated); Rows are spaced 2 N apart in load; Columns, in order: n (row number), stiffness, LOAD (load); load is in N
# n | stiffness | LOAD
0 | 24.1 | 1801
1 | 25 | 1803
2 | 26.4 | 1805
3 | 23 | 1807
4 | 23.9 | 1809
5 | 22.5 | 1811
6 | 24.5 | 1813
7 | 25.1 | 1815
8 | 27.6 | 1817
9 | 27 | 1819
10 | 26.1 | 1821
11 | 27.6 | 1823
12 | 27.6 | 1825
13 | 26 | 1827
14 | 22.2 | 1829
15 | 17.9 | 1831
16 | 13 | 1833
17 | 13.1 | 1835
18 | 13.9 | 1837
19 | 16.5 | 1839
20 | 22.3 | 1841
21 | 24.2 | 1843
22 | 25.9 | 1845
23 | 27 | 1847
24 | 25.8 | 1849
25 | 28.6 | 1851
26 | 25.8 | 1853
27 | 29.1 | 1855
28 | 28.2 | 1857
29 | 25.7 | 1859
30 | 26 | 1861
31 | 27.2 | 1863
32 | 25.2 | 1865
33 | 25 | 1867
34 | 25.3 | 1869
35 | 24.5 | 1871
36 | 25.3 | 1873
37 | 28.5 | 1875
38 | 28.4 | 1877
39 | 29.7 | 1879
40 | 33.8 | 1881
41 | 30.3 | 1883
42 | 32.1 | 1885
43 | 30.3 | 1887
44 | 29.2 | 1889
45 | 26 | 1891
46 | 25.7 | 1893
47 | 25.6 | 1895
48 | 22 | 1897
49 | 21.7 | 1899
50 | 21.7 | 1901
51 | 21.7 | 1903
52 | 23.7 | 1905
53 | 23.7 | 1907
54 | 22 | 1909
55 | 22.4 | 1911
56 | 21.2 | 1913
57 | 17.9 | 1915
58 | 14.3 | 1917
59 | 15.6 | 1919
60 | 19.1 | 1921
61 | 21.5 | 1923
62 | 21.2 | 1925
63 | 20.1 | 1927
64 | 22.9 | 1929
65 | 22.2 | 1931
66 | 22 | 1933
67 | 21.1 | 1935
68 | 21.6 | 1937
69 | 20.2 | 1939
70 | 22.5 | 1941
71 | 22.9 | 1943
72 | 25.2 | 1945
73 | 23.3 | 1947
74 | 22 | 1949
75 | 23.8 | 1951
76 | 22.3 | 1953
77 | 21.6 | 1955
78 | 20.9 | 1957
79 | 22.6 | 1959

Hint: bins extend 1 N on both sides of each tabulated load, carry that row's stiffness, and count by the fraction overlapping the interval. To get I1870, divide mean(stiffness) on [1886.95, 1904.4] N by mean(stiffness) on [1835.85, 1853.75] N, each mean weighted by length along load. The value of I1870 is 1.1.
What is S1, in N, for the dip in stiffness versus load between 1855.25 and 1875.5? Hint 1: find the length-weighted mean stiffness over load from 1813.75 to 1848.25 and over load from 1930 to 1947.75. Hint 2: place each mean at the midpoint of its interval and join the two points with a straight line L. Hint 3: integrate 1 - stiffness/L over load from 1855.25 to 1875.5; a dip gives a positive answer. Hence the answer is -3.3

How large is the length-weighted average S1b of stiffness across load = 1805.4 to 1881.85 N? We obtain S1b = 24.7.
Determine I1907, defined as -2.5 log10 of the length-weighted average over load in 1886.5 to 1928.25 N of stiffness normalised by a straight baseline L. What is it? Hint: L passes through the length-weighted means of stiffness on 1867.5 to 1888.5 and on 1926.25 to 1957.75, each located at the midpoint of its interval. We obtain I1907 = 0.168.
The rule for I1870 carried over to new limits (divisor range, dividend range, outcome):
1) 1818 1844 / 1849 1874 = 1.23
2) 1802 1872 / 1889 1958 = 0.91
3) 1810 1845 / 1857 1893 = 1.24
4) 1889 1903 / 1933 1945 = 0.92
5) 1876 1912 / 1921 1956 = 0.84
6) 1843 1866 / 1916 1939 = 0.76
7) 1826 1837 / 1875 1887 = 1.70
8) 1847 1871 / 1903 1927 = 0.77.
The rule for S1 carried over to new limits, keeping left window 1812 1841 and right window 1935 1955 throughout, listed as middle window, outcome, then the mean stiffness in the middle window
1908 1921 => 2.0 N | 18.9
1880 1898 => -4.9 N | 28.3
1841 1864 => -4.5 N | 26.5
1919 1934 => 1.0 N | 20.9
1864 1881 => -3.6 N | 26.9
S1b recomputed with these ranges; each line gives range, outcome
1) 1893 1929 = 21.1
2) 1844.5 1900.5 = 27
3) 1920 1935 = 21.3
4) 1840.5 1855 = 26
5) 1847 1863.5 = 27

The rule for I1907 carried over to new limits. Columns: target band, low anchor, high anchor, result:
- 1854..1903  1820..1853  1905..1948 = -0.223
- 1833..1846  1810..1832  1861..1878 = 0.326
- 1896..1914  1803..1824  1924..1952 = 0.039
